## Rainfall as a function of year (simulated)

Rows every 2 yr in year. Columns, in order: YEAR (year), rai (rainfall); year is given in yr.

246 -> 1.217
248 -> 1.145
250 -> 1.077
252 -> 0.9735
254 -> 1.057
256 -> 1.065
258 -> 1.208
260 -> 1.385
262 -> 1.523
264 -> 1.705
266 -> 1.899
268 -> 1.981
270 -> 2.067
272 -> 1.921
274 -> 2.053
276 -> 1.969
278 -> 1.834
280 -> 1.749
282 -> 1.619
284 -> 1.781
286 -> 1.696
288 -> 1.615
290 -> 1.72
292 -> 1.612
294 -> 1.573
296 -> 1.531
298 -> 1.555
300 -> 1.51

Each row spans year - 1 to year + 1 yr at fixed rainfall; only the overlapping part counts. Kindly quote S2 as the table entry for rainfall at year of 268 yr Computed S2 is 1.981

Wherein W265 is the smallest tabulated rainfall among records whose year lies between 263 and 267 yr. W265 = 1.705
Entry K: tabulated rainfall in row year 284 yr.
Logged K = 1.781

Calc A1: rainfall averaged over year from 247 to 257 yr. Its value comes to 1.06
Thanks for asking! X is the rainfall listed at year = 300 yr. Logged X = 1.51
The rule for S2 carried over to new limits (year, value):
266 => 1.899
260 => 1.385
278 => 1.834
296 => 1.531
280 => 1.749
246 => 1.217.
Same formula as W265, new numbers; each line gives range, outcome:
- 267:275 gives 1.921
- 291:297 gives 1.531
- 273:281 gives 1.749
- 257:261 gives 1.208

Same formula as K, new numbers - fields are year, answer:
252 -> 0.9735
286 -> 1.696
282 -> 1.619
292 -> 1.612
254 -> 1.057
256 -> 1.065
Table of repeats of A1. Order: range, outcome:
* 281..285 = 1.7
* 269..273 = 1.99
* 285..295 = 1.64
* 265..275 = 1.98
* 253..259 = 1.11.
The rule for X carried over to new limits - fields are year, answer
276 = 1.969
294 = 1.573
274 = 2.053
